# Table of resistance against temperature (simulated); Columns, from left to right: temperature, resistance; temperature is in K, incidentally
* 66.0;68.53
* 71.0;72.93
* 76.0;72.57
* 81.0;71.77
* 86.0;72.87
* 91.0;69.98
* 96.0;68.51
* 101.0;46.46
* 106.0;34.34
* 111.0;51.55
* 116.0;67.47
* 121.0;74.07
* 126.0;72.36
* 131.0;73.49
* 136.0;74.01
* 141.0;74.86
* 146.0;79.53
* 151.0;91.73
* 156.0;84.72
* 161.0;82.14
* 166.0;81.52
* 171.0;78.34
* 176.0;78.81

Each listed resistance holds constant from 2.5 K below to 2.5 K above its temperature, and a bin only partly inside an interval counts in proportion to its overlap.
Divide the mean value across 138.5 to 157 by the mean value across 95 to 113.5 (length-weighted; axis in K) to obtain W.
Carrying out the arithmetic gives 1.69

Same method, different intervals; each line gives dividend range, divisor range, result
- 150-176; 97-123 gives 1.50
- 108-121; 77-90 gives 0.85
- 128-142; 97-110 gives 1.65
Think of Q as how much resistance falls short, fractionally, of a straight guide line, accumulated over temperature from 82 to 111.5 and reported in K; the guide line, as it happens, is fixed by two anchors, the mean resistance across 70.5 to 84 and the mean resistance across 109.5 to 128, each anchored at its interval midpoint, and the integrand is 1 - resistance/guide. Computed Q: 4.9 K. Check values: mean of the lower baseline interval 72.4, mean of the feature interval 58.4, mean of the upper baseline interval 67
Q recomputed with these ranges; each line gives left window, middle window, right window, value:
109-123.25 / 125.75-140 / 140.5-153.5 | 0.2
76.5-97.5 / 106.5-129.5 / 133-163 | 3.7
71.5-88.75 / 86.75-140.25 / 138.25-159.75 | 9.3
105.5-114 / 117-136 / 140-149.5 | -3.5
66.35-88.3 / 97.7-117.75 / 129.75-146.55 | 6.4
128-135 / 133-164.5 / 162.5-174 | -1.8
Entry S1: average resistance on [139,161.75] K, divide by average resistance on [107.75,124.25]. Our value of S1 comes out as 1.3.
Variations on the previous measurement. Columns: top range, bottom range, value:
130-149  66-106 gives 1.16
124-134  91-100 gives 1.12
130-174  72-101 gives 1.16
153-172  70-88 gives 1.13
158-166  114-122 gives 1.17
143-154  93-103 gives 1.45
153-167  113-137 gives 1.16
